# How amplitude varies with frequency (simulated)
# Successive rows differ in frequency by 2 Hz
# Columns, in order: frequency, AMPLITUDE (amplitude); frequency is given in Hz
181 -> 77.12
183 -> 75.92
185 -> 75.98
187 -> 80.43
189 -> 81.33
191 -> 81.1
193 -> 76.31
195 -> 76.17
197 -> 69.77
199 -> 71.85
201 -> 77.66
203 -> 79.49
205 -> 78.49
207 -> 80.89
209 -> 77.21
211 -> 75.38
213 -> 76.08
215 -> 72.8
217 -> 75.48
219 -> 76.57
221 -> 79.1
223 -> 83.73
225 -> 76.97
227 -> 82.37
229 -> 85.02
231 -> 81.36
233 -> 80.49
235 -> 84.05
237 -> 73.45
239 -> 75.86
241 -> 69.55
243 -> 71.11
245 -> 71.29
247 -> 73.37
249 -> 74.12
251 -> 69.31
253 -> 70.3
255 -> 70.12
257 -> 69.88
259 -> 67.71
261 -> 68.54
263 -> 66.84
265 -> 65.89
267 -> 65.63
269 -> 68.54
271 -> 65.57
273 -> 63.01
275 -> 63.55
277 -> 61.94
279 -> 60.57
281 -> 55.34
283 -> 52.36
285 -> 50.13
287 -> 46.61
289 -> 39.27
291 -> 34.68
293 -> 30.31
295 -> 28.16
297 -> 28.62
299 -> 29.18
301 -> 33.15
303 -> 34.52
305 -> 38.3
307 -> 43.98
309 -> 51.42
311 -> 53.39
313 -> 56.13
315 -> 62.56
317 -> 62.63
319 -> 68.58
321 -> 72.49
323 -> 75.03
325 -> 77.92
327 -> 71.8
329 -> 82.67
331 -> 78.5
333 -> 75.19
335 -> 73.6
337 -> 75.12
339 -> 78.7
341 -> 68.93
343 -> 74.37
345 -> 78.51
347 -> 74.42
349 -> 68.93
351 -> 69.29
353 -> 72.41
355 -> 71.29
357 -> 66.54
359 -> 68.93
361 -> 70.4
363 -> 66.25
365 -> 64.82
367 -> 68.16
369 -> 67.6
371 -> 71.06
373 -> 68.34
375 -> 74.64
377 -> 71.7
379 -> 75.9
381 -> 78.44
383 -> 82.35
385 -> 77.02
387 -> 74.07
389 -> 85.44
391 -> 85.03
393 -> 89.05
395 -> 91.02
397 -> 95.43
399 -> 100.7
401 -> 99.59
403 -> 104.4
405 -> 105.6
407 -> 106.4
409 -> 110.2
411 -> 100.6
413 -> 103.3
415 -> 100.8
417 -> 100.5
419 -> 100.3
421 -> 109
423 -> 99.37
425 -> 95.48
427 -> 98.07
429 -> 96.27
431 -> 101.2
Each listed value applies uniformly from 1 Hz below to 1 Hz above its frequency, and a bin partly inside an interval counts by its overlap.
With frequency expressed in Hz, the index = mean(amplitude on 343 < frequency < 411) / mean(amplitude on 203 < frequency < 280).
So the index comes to 1.10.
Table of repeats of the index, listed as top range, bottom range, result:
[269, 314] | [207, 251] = 0.61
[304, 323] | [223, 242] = 0.73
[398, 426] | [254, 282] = 1.57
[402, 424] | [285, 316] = 2.53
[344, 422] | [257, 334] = 1.48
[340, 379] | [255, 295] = 1.23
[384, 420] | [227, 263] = 1.30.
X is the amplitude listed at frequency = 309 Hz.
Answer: 51.42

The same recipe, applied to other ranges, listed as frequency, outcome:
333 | 75.19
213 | 76.08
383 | 82.35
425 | 95.48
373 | 68.34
